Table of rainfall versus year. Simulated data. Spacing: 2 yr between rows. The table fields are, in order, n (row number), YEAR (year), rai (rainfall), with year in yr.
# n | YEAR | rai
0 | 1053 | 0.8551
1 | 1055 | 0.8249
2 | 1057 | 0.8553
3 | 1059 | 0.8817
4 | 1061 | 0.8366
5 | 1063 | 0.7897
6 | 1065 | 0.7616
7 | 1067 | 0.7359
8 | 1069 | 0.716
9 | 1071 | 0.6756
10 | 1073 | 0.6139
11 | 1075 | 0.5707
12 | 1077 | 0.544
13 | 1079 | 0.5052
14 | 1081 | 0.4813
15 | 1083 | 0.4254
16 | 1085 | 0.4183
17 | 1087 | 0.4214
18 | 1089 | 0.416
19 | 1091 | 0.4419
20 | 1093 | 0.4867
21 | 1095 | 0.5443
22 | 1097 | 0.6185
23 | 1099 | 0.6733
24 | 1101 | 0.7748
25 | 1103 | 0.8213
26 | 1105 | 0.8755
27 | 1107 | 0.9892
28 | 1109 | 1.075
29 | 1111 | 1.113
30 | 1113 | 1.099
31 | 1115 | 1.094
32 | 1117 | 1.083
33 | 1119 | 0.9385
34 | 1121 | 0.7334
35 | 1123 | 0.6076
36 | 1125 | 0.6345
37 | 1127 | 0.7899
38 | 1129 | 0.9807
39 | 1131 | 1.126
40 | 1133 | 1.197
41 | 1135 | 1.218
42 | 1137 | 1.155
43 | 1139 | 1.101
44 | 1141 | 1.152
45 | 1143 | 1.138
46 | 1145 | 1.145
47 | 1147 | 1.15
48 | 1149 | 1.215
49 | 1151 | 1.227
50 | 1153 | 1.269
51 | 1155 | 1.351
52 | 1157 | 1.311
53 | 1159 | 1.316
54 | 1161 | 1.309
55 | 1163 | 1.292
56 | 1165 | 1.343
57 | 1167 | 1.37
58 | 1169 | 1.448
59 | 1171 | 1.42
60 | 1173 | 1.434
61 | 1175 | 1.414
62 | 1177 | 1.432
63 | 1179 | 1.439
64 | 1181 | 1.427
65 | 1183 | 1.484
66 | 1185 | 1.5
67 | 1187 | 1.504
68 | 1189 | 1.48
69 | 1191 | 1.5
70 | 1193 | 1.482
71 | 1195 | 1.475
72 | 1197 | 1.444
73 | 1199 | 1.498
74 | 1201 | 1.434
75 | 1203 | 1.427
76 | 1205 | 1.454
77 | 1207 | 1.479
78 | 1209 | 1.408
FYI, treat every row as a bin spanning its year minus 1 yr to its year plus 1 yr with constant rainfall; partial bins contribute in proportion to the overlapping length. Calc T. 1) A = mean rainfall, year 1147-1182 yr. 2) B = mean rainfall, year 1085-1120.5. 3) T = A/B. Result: 1.73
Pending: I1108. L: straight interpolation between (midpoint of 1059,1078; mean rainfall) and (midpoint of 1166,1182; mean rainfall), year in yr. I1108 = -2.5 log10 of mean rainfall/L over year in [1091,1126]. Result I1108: 0.19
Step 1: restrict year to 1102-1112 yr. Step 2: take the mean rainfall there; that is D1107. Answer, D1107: 0.975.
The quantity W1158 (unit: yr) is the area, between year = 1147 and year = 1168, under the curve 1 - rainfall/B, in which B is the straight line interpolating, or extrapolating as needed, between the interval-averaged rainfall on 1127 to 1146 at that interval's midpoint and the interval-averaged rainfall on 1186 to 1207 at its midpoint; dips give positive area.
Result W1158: -0.9 yr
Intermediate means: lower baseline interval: 1.12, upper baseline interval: 1.47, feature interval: 1.29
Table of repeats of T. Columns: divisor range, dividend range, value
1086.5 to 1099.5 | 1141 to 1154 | 2.32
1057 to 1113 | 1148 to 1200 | 2.04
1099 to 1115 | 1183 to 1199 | 1.56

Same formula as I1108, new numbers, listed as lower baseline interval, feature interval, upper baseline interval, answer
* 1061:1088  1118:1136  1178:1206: 0.089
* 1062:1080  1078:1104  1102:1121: 0.467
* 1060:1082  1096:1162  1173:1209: 0.012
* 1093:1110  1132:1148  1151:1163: -0.016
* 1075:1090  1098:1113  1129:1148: -0.217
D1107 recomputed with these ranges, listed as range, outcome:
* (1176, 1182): 1.43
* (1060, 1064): 0.813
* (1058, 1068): 0.801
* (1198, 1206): 1.45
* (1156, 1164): 1.31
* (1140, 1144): 1.15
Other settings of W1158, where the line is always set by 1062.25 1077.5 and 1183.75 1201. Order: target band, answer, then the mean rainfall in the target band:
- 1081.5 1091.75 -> 4.7 yr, 0.427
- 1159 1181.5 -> -0.9 yr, 1.39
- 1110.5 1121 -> -0.6 yr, 1.03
